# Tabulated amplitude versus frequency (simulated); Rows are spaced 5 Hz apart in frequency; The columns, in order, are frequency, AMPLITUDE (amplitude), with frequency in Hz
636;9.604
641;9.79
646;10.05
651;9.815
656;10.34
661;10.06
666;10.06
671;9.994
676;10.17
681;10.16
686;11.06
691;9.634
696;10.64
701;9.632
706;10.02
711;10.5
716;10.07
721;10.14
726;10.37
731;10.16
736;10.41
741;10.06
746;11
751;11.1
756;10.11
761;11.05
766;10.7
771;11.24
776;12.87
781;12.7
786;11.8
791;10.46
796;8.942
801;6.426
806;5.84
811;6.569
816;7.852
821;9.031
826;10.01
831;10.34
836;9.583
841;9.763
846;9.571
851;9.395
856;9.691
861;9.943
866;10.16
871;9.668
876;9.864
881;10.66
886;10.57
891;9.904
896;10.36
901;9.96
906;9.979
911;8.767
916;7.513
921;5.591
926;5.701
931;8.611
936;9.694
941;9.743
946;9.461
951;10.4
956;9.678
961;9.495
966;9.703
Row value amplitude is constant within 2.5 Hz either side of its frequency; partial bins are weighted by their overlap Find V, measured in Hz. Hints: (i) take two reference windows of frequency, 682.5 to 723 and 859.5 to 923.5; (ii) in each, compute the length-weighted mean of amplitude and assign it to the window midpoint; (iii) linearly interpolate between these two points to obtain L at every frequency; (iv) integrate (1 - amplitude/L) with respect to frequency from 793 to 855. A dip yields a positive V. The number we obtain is 6.78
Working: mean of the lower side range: 10.2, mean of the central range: 8.65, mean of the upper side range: 9.45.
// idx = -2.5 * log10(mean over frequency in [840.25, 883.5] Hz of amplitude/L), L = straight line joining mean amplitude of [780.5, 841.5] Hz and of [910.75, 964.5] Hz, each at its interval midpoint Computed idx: -0.11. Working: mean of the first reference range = 9.04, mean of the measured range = 9.86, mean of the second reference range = 8.62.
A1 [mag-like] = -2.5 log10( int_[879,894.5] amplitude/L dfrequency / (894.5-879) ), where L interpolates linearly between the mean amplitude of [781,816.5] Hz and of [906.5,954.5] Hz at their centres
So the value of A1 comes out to -0.21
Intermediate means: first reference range 8.61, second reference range 8.48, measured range 10.4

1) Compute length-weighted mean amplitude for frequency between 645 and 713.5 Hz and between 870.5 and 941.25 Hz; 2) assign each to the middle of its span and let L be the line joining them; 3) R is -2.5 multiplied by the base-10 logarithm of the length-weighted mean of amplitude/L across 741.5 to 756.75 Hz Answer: -0.095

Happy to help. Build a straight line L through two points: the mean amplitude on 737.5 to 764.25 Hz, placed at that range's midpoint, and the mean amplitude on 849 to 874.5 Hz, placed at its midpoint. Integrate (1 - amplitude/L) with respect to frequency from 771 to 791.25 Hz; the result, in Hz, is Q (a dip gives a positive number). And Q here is -3.1 Hz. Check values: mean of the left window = 10.7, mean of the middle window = 12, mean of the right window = 9.78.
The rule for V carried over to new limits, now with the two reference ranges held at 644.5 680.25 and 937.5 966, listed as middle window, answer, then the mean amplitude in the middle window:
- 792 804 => 2.38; 7.95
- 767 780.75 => -2.85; 12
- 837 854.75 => 0.51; 9.58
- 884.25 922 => 2.37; 9.19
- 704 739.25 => -0.81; 10.2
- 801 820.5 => 5.83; 6.95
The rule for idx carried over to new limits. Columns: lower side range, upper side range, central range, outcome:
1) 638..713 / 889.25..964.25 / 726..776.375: -0.104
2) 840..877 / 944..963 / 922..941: 0.211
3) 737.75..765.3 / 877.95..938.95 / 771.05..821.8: 0.095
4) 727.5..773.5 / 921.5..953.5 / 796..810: 0.450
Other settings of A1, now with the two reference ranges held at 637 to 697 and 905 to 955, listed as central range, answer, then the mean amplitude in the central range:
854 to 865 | -0.10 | 9.87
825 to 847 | -0.09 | 9.86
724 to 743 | -0.06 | 10.3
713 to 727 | -0.04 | 10.2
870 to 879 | -0.11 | 9.83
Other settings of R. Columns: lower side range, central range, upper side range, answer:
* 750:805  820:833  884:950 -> 0.01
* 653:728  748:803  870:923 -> -0.09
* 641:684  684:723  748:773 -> 0.02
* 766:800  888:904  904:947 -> -0.14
